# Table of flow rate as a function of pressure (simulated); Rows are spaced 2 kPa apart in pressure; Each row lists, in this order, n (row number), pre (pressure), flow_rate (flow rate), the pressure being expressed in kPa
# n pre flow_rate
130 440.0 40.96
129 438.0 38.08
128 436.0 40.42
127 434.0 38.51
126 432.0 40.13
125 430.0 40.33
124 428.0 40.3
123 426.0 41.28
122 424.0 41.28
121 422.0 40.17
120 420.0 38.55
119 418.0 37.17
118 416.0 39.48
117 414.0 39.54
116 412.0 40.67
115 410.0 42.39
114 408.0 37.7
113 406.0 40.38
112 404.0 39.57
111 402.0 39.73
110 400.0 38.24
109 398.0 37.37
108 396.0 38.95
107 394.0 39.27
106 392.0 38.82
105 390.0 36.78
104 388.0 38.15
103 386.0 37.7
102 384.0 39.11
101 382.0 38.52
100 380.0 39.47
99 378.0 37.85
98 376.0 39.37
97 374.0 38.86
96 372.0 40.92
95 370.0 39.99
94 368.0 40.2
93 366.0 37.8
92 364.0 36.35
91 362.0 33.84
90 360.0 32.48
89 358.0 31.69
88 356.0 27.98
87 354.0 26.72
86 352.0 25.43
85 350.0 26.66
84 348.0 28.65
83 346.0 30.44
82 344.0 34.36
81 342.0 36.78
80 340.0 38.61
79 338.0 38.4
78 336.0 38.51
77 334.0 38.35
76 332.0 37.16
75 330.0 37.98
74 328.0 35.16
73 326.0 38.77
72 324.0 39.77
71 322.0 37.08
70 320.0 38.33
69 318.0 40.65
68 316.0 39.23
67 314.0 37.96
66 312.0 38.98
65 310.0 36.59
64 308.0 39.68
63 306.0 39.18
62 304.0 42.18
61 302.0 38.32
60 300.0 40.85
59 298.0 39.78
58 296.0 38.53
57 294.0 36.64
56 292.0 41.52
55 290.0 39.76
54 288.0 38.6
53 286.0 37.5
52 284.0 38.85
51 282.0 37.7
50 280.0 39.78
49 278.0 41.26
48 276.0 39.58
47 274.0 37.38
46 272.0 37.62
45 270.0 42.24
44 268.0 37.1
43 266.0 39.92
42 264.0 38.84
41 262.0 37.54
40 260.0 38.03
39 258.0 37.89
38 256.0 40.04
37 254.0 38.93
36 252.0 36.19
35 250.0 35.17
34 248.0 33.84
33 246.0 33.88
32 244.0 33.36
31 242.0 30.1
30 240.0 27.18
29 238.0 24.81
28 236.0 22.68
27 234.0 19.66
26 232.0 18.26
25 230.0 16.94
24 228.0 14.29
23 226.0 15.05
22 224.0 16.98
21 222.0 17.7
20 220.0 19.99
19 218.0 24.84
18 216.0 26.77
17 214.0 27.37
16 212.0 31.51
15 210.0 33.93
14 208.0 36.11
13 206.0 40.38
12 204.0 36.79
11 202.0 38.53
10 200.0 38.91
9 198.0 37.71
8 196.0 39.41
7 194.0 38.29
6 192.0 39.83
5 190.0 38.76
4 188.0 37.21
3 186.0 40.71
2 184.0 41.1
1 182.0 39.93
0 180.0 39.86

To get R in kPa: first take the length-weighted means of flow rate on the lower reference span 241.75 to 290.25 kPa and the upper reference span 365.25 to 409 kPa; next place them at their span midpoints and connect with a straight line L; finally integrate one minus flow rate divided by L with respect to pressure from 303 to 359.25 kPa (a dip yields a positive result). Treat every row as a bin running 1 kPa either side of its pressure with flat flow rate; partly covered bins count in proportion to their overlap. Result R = 3.8 kPa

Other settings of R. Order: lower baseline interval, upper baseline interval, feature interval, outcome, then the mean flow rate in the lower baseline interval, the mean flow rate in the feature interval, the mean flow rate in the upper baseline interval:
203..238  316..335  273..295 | -4.1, 24.7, 39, 38.2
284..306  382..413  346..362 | 4.2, 39.3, 29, 39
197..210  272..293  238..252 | 2.4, 37.8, 32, 39.1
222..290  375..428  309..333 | -1.8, 32.5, 38.1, 39.2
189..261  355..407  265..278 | -2.6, 30.6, 39.1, 37.7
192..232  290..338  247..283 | -4.4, 29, 38.3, 38.8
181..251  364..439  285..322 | -4.8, 30.5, 39.1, 39.2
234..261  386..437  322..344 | -0.9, 32.7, 37.7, 39.4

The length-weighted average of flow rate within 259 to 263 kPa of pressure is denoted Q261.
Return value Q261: 37.8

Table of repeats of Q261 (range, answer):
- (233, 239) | 22.4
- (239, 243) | 28.6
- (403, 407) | 40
